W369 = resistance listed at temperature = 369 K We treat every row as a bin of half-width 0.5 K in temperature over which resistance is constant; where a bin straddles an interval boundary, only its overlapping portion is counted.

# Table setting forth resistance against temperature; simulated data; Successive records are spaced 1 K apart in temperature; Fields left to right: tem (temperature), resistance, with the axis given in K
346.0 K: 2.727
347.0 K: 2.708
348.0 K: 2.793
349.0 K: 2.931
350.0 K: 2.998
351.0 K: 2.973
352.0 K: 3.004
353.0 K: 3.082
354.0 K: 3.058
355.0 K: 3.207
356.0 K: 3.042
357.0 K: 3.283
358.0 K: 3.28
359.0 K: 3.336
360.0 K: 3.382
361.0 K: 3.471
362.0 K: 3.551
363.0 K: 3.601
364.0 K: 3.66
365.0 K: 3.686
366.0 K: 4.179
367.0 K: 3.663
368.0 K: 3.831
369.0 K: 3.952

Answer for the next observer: 3.952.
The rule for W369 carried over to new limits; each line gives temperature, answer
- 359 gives 3.336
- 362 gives 3.551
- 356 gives 3.042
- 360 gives 3.382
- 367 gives 3.663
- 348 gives 2.793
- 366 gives 4.179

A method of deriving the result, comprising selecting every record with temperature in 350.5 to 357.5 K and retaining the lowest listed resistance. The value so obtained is 2.973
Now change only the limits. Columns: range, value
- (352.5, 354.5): 3.058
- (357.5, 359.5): 3.28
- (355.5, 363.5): 3.042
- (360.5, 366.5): 3.471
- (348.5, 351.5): 2.931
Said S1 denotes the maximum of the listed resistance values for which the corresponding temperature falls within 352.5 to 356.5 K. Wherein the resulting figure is 3.207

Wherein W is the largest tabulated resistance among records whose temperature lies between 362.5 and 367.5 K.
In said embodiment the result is 4.179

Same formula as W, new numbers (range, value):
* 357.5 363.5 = 3.601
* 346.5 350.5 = 2.998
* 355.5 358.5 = 3.283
